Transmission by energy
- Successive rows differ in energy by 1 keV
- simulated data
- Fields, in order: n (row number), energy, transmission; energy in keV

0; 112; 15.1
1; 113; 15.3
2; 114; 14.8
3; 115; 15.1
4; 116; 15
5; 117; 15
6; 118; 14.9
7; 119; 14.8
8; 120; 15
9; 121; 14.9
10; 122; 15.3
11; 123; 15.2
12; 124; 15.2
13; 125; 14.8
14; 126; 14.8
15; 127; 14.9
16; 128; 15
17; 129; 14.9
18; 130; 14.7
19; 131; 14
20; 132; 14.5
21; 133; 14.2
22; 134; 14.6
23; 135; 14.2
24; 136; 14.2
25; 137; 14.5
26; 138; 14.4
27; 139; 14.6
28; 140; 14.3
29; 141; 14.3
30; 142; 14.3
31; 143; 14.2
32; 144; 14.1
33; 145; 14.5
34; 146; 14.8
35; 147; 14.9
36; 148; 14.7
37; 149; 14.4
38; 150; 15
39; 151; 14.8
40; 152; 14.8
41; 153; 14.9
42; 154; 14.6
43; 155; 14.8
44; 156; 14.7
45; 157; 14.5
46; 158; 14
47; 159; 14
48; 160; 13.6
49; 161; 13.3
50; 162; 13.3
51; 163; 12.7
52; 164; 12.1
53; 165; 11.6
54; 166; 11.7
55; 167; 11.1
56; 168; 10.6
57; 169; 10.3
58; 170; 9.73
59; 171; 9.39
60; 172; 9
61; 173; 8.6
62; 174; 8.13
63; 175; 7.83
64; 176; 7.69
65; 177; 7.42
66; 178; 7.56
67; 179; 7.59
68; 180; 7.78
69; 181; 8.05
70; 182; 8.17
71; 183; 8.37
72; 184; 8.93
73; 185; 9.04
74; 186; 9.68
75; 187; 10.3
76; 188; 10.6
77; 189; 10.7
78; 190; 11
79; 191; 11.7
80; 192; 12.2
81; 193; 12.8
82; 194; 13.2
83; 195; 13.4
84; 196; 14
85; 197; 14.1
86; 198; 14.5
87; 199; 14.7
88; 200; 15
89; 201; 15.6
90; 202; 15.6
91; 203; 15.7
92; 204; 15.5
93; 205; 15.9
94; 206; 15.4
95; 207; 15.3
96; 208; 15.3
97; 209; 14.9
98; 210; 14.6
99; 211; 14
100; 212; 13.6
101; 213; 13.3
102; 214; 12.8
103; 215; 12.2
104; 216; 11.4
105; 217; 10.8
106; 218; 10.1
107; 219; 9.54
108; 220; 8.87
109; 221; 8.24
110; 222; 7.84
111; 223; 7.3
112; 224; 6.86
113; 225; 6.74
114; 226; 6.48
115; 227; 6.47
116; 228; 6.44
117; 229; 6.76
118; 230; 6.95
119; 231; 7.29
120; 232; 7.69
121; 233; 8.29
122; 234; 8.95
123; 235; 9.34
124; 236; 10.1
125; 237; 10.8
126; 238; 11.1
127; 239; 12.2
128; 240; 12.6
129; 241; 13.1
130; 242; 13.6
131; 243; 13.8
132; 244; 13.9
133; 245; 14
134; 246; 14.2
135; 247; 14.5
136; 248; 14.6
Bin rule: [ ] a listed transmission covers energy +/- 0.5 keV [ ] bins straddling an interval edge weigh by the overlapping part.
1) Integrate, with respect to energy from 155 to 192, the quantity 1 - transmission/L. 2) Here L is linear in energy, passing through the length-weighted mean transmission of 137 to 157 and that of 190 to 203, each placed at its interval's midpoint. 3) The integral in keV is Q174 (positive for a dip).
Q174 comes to 9.7 keV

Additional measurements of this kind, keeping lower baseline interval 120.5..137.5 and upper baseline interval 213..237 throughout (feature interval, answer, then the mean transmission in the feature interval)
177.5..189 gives 2.5 keV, 8.82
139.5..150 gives -0.6 keV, 14.5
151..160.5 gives -1.0 keV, 14.5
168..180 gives 3.4 keV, 8.54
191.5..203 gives -4.1 keV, 14.2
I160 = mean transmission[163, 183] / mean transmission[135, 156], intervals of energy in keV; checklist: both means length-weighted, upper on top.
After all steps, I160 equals 0.64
